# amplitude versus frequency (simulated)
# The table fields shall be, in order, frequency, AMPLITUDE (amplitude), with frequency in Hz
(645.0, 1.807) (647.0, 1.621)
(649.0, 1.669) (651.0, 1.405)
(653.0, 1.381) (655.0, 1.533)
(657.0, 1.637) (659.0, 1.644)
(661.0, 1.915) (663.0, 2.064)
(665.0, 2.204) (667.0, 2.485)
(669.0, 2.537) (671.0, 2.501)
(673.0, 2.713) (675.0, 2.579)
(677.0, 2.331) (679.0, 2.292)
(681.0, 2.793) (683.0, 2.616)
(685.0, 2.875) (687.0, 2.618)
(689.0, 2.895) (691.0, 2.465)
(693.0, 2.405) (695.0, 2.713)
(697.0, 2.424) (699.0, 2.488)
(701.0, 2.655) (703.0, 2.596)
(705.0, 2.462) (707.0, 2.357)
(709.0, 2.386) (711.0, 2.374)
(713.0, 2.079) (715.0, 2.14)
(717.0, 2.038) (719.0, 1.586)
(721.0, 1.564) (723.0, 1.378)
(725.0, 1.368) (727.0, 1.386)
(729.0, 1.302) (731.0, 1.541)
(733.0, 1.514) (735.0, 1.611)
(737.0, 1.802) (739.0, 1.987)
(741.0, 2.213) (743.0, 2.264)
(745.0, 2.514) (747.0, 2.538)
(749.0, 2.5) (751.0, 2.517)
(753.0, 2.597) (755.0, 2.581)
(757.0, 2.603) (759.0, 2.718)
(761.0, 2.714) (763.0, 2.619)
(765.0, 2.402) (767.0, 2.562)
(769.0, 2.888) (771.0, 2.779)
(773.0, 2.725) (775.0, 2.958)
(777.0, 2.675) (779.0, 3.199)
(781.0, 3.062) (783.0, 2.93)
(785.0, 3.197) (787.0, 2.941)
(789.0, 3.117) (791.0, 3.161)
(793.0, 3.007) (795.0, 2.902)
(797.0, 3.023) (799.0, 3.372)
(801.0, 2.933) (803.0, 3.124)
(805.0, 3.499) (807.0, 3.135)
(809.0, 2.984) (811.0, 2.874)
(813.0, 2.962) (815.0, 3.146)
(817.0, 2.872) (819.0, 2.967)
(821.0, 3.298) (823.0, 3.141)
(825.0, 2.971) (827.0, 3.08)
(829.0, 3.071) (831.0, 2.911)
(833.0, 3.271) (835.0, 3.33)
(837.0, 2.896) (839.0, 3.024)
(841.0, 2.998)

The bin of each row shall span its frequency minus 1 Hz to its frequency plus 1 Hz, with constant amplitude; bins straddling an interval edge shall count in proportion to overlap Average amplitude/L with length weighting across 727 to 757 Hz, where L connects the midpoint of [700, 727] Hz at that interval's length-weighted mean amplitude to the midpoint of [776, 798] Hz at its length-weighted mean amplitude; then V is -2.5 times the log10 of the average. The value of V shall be 0.166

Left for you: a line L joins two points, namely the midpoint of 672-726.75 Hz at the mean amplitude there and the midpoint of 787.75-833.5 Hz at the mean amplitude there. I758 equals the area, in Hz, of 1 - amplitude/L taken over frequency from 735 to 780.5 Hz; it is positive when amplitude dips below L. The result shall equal 3.0 Hz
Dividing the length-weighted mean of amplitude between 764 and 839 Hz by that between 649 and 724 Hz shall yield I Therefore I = 1.34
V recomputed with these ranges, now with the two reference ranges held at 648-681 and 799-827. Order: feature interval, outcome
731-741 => 0.409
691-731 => 0.140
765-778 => 0.025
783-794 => -0.056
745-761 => 0.038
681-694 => -0.189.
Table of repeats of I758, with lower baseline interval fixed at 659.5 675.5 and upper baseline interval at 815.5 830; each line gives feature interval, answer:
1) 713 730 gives 6.3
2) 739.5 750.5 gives 1.3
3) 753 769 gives 0.9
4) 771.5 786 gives -0.5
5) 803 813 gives -0.4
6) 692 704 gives -0.3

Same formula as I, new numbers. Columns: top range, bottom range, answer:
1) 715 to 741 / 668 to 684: 0.64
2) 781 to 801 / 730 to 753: 1.45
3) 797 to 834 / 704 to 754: 1.54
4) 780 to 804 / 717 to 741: 1.92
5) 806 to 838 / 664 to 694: 1.20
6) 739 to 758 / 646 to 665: 1.46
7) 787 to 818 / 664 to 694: 1.20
